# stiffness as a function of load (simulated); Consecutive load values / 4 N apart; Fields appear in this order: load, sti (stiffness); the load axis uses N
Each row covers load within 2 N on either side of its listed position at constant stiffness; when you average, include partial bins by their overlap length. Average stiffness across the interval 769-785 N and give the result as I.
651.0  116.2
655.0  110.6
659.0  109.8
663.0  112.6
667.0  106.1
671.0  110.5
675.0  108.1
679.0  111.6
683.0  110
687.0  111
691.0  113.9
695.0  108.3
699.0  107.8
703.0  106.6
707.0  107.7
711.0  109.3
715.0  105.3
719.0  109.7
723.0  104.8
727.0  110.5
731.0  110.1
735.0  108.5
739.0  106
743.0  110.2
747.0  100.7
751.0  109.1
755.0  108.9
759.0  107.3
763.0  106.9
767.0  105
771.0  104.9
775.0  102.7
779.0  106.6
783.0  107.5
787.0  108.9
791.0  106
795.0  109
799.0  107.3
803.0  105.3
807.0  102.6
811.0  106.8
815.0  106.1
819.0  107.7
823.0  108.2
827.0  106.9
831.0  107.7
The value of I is 105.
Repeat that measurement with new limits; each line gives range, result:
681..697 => 111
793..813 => 106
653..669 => 110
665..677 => 108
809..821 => 107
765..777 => 104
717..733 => 109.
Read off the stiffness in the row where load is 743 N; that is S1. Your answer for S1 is 110.2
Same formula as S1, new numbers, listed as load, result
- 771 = 104.9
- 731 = 110.1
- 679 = 111.6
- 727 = 110.5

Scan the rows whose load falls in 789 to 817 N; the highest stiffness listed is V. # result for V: 109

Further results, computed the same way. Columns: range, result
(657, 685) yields 112.6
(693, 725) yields 109.7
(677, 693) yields 113.9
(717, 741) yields 110.5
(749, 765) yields 109.1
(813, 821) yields 107.7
